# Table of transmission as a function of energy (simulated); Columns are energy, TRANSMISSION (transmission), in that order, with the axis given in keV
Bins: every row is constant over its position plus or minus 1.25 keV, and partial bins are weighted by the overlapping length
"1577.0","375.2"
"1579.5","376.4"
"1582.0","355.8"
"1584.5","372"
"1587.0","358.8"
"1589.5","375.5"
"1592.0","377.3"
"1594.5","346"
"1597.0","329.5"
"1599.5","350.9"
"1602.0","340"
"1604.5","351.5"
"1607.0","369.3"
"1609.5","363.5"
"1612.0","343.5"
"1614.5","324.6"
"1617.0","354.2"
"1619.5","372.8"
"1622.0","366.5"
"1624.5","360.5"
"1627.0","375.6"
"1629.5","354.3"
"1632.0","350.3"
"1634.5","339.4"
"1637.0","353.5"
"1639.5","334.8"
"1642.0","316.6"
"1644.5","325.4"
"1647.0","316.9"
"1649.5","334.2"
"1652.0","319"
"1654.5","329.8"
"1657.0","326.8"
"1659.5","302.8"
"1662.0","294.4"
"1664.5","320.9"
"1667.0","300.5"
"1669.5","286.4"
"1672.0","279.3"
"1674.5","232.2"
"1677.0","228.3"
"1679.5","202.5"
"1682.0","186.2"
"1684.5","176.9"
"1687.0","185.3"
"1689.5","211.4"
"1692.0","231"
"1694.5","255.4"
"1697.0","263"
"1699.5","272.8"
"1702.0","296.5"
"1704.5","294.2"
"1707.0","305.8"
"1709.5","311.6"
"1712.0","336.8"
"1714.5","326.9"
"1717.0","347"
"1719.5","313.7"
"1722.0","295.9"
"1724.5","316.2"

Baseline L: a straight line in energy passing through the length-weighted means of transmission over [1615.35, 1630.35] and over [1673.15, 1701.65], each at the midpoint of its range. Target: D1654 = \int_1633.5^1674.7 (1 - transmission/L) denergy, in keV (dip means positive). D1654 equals -2.6 keV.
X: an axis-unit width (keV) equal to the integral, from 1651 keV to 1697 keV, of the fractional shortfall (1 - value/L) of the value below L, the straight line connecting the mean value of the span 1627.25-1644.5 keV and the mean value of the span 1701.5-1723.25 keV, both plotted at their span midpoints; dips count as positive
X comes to 9.8 keV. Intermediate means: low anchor 342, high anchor 315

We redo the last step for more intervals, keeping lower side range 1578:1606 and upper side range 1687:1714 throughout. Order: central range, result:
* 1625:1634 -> -0.8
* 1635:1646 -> -0.4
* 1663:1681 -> 2.0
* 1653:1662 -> -0.2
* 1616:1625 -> -0.7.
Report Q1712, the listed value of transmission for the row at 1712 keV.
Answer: 336.8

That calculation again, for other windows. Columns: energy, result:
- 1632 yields 350.3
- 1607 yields 369.3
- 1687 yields 185.3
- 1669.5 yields 286.4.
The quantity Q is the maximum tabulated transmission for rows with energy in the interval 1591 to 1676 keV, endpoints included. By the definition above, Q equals 377.3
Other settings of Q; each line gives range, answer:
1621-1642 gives 375.6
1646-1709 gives 334.2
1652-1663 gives 329.8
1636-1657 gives 353.5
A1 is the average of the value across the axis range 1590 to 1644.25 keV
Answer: 351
